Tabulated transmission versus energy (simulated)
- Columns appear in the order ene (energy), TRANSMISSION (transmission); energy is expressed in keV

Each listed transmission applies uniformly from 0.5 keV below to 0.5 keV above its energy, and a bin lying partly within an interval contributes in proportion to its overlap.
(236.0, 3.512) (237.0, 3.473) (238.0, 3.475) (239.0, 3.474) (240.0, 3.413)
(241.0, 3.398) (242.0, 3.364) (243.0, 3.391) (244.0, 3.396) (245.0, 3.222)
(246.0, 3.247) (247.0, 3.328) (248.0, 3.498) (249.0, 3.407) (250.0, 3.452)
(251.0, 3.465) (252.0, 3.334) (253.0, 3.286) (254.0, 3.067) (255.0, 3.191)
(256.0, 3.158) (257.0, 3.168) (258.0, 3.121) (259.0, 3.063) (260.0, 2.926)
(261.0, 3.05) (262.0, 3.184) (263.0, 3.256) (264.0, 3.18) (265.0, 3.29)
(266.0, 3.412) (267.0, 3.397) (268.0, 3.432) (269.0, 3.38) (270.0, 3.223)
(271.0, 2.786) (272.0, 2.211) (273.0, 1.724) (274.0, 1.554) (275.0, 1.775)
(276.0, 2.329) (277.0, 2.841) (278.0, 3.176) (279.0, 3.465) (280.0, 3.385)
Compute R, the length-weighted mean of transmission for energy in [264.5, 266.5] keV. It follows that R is 3.35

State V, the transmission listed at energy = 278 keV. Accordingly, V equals 3.176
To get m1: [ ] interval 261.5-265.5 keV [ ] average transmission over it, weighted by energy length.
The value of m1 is 3.23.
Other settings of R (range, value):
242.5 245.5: 3.34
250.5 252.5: 3.4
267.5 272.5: 3.01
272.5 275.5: 1.68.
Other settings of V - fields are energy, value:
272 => 2.211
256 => 3.158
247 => 3.328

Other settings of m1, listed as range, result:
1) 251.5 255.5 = 3.22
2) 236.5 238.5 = 3.47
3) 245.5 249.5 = 3.37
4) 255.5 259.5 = 3.13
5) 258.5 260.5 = 2.99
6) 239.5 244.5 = 3.39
